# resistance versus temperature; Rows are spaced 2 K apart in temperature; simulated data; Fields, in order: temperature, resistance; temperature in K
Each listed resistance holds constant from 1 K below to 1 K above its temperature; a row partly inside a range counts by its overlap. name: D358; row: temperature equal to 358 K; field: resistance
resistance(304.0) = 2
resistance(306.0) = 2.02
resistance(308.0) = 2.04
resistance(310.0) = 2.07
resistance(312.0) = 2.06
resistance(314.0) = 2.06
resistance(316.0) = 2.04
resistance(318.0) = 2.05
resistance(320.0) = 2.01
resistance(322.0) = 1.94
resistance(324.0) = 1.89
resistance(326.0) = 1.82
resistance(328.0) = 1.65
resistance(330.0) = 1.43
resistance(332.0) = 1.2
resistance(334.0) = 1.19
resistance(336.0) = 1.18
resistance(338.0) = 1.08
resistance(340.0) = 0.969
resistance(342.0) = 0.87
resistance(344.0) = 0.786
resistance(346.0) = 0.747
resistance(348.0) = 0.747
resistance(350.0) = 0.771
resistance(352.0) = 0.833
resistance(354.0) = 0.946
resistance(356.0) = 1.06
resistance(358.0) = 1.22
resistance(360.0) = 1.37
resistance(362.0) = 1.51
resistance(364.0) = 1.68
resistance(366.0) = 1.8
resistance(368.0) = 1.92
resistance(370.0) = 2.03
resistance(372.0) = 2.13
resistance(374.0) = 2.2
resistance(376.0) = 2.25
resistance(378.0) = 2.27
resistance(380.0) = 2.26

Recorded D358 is 1.22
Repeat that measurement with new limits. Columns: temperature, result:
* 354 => 0.946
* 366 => 1.8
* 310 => 2.07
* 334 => 1.19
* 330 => 1.43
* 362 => 1.51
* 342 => 0.87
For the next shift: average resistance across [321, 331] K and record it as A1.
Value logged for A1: 1.75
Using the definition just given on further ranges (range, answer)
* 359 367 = 1.59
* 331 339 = 1.16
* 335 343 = 1.02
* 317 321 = 2.03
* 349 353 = 0.802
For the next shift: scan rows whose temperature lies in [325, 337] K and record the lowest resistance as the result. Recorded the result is 1.18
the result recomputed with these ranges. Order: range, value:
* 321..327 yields 1.82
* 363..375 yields 1.68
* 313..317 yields 2.04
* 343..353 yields 0.747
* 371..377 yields 2.13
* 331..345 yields 0.786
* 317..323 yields 1.94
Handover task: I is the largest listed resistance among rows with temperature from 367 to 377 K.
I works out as 2.25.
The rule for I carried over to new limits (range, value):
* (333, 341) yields 1.19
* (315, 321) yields 2.05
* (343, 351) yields 0.786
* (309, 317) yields 2.07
